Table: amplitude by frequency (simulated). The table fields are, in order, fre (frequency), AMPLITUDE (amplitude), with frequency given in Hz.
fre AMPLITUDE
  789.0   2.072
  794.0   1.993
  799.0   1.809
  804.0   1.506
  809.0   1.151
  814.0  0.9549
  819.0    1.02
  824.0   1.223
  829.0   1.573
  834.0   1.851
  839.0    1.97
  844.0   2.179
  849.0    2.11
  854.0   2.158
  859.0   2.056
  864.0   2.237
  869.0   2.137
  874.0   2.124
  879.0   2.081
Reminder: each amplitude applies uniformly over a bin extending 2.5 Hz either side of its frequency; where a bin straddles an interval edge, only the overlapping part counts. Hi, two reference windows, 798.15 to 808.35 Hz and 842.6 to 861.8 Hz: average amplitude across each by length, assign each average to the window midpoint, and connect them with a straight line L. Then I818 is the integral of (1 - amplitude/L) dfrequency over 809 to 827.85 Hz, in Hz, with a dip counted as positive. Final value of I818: 6.7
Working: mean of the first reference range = 1.54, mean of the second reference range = 2.12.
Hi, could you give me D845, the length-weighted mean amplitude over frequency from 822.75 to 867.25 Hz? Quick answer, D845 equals 1.95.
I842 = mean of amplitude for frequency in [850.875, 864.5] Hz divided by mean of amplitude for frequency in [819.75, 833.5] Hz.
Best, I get 1.5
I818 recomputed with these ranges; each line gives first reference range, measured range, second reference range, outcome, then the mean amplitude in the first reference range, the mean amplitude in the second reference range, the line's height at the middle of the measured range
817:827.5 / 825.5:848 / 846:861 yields -3.8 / 1.17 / 2.11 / 1.61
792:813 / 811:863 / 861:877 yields 4.8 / 1.56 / 2.16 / 1.87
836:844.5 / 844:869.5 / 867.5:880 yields -0.8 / 2.04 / 2.12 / 2.08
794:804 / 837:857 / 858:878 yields -0.7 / 1.78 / 2.14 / 2.03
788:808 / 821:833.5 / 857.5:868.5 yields 3.2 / 1.78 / 2.15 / 1.95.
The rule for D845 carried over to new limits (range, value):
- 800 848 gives 1.52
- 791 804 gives 1.83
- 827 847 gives 1.91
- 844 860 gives 2.12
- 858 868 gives 2.16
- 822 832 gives 1.43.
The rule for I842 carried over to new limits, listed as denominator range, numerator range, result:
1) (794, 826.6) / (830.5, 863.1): 1.54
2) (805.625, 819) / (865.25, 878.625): 1.98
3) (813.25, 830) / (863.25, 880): 1.81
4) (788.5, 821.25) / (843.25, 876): 1.46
